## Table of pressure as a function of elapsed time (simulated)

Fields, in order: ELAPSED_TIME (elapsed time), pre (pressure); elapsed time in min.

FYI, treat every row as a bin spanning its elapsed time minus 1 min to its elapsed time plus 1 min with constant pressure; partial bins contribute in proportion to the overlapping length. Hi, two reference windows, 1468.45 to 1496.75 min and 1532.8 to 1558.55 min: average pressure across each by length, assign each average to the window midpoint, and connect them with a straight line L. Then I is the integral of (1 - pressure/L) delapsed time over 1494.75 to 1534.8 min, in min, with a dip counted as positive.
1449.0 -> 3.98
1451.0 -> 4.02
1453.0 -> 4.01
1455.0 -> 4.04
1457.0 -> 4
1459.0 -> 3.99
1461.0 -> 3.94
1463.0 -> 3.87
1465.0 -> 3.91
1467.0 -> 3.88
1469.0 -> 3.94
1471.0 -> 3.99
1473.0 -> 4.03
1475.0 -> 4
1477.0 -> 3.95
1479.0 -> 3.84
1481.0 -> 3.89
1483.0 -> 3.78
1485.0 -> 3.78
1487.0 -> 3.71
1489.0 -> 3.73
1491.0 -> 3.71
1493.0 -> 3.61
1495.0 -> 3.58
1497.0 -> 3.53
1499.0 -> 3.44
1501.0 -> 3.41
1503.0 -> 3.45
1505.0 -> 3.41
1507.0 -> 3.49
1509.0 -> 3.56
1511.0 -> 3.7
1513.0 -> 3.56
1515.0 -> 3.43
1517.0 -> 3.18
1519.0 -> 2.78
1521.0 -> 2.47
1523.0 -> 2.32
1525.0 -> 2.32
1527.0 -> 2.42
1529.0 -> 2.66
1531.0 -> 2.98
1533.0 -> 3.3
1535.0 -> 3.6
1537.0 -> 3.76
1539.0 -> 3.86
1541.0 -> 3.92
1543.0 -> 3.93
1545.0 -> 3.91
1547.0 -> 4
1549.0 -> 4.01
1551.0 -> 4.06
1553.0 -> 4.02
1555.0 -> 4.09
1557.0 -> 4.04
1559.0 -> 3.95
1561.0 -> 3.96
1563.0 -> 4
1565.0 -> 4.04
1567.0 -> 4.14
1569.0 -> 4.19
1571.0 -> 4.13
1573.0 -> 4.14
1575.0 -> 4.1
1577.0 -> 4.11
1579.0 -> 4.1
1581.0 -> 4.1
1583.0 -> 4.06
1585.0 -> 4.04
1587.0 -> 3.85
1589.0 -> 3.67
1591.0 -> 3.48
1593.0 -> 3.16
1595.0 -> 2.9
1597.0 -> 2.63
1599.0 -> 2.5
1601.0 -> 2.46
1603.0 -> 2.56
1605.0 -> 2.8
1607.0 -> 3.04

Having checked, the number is 7.4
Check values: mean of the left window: 3.81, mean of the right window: 3.9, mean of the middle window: 3.15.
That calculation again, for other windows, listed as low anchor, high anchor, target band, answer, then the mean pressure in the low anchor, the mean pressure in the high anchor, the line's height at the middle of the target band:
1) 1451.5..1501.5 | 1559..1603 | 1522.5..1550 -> 2.7 min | 3.83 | 3.68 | 3.75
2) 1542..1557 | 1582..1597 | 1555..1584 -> -2.4 min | 4.01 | 3.53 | 3.77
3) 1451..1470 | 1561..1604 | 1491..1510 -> 1.7 min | 3.96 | 3.64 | 3.85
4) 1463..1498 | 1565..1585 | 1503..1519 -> 2.0 min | 3.82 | 4.11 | 3.91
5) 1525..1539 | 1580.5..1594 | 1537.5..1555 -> -3.7 min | 3.12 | 3.75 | 3.28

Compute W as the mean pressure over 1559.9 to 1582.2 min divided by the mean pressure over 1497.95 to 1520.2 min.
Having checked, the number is 1.2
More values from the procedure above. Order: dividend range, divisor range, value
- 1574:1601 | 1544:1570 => 0.88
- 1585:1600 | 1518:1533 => 1.24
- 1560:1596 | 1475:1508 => 1.07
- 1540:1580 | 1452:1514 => 1.07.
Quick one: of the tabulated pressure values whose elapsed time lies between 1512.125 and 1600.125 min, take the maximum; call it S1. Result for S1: 4.19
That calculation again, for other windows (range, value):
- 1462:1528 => 4.03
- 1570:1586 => 4.14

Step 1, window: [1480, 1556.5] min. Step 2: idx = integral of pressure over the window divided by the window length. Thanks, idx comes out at 3.49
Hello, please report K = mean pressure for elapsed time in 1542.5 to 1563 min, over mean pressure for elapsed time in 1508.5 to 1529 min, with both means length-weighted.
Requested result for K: 1.36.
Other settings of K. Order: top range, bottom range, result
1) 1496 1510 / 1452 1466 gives 0.87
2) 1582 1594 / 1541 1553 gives 0.93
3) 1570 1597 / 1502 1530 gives 1.24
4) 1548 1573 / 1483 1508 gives 1.13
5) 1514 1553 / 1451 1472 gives 0.84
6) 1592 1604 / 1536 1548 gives 0.69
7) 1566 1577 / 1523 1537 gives 1.43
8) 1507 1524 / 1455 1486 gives 0.80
